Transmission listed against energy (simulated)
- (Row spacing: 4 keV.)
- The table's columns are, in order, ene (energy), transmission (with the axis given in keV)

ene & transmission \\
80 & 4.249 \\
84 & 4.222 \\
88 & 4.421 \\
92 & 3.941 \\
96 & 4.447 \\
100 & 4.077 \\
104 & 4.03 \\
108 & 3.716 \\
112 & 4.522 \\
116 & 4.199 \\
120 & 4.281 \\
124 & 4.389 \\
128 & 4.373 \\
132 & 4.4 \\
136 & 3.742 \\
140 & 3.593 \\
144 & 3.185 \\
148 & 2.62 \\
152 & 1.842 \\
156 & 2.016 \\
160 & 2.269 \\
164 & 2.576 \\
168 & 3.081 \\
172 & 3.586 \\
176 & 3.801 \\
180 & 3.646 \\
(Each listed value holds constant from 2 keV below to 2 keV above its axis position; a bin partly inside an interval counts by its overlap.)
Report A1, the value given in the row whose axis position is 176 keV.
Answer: 3.801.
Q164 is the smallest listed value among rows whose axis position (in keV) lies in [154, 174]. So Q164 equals 2.016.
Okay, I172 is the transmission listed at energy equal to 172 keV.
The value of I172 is 3.586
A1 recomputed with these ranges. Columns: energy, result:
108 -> 3.716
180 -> 3.646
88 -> 4.421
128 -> 4.373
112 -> 4.522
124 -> 4.389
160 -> 2.269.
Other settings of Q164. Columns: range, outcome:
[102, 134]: 3.716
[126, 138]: 3.742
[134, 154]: 1.842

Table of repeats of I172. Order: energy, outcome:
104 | 4.03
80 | 4.249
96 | 4.447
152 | 1.842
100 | 4.077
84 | 4.222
